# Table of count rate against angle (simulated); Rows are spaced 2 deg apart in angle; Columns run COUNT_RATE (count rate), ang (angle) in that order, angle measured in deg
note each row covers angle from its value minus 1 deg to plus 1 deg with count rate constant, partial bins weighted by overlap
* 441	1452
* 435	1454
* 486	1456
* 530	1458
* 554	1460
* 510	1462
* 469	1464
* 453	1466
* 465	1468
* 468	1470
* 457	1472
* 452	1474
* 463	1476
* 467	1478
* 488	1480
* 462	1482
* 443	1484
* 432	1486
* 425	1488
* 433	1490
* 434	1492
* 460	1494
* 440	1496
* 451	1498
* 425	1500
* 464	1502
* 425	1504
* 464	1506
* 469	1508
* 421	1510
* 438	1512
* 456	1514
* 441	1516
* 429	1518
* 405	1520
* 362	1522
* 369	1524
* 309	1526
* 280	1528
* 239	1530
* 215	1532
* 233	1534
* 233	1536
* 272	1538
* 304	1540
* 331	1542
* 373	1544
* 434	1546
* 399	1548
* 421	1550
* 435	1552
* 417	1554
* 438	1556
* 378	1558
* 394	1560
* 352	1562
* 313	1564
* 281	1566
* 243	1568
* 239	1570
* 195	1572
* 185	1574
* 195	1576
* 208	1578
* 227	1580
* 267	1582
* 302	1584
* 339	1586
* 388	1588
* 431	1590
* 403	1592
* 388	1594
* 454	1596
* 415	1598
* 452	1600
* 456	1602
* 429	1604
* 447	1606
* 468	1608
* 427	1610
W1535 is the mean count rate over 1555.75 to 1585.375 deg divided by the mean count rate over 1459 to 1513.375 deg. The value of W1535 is 0.61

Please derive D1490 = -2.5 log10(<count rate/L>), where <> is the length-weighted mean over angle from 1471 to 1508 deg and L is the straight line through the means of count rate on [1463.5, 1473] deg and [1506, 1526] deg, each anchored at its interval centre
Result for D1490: -0.02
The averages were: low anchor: 462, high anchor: 418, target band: 450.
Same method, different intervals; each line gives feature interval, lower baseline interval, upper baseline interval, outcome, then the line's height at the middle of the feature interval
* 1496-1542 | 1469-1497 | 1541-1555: 0.15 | 424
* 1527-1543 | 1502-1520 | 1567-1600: 0.45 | 398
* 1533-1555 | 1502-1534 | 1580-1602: 0.09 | 380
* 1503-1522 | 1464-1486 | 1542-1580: -0.09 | 402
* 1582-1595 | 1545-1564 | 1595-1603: 0.18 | 434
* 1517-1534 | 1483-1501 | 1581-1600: 0.29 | 418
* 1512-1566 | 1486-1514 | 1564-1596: 0.03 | 369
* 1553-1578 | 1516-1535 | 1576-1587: -0.07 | 279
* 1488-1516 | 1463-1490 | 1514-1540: -0.15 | 388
